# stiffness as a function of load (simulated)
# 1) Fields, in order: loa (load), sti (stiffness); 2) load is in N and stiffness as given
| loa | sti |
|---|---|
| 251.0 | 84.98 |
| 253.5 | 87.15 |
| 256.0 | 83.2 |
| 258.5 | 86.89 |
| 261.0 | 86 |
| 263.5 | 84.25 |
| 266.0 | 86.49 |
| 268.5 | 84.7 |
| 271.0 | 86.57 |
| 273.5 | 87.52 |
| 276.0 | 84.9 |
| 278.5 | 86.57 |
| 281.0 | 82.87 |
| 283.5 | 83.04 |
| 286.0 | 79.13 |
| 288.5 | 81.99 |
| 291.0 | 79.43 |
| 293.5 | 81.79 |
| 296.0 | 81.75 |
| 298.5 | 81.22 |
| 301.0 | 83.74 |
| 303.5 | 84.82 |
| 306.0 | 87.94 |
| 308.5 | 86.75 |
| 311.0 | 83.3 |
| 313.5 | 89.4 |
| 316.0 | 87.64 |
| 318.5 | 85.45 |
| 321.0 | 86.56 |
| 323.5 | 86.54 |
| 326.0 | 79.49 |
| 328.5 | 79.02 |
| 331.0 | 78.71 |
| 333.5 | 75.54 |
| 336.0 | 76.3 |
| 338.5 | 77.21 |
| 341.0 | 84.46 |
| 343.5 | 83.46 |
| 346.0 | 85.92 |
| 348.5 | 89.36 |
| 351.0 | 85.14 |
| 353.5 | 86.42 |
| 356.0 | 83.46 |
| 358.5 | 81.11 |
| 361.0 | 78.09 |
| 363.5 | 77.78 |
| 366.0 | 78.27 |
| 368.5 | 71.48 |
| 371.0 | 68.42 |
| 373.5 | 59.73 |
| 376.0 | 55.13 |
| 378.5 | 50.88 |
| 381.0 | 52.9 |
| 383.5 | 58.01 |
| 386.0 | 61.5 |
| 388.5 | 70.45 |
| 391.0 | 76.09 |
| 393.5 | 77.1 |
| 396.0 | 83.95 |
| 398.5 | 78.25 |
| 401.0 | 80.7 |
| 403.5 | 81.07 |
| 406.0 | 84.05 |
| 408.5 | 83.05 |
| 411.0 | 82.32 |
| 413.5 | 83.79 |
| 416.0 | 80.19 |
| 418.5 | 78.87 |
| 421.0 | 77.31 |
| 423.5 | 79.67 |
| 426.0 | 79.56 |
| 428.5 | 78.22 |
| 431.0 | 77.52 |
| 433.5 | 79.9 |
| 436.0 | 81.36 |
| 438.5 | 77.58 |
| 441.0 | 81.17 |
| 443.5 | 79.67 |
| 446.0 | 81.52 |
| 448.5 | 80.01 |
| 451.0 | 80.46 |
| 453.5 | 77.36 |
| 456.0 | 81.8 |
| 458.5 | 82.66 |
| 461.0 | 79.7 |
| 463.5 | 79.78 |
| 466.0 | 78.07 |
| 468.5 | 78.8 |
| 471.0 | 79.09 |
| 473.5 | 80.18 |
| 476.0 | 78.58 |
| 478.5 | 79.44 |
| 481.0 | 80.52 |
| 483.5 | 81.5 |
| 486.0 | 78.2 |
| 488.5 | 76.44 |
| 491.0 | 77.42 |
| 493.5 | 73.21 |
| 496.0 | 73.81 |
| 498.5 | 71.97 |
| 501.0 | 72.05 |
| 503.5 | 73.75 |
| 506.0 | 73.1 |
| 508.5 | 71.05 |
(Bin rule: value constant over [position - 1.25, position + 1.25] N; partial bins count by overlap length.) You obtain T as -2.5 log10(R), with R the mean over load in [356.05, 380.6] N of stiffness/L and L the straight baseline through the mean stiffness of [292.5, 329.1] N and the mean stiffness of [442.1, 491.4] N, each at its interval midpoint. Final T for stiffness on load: 0.195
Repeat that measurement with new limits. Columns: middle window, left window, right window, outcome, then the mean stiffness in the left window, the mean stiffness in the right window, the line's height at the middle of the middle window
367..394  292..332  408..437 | 0.271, 84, 80.1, 81.6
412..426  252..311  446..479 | 0.012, 84.3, 79.8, 80.8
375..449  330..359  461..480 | 0.067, 82.3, 79.2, 80.6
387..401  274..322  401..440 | 0.054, 84.2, 80.3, 81.1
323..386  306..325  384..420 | 0.111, 86.5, 78.2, 82.8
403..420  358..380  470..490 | -0.132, 68.4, 79.2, 72.5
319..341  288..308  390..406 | 0.022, 83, 79.9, 82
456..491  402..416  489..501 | -0.046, 82.6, 74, 76.2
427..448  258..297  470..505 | -0.015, 84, 76.8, 78.5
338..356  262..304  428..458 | -0.036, 83.6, 79.8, 82.1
